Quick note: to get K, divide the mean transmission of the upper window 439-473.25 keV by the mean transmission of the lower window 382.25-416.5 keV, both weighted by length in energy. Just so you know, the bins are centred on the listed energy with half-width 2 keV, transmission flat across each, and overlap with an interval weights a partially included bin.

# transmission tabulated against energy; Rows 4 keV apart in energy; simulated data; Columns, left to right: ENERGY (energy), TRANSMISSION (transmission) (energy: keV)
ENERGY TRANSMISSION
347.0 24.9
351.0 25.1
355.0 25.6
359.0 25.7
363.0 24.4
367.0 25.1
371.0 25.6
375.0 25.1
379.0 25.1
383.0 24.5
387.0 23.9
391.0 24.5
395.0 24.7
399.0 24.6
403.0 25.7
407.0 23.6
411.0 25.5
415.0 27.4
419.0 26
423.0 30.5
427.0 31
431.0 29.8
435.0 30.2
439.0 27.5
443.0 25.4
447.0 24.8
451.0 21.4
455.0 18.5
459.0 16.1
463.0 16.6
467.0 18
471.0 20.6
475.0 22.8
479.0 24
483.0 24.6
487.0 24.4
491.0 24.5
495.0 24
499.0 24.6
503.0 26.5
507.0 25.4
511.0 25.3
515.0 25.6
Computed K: 0.8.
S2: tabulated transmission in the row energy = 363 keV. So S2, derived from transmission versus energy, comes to 24.4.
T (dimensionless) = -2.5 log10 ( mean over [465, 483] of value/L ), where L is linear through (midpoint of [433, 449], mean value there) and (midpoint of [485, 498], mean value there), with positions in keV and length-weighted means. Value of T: 0.16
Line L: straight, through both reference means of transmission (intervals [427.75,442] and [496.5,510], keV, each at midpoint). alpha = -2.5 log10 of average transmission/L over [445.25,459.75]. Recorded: 0.35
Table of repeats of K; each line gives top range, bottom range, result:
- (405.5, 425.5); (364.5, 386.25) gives 1.07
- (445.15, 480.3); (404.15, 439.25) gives 0.72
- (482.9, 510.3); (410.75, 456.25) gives 0.93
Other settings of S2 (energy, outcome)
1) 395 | 24.7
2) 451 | 21.4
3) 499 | 24.6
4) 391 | 24.5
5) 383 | 24.5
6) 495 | 24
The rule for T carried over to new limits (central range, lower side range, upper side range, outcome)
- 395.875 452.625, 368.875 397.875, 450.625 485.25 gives -0.182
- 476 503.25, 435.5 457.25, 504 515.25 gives 0.023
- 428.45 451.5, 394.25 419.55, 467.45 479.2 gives -0.147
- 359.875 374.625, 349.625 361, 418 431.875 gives 0.046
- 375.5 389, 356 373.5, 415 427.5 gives 0.073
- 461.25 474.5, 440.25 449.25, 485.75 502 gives 0.296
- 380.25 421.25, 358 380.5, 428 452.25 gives 0.036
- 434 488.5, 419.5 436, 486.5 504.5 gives 0.223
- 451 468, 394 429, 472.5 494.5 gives 0.366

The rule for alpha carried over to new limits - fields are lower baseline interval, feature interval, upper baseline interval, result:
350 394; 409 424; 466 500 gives -0.12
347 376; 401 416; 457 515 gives -0.05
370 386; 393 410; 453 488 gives -0.04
